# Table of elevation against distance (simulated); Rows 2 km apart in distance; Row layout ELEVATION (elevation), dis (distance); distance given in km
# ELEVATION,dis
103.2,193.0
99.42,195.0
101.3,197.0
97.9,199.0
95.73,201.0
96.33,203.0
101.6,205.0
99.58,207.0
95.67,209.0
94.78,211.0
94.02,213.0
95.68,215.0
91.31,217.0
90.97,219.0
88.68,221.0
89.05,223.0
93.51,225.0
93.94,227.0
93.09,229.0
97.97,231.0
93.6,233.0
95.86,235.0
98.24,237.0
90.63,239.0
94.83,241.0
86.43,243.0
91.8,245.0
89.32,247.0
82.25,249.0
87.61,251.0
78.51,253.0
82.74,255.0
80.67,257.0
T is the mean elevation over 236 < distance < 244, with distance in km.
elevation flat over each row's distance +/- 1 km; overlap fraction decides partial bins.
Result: 92.5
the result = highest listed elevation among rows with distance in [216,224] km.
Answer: 91.31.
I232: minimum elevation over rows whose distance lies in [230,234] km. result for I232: 93.6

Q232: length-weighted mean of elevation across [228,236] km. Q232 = 95.1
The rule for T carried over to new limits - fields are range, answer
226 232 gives 95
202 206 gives 99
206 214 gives 96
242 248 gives 89.2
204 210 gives 99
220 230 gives 91.7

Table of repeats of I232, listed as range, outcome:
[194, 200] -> 97.9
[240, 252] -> 82.25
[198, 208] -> 95.73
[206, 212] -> 94.78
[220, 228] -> 88.68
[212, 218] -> 91.31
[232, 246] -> 86.43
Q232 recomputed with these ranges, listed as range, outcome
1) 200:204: 96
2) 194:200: 99.5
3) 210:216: 94.8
